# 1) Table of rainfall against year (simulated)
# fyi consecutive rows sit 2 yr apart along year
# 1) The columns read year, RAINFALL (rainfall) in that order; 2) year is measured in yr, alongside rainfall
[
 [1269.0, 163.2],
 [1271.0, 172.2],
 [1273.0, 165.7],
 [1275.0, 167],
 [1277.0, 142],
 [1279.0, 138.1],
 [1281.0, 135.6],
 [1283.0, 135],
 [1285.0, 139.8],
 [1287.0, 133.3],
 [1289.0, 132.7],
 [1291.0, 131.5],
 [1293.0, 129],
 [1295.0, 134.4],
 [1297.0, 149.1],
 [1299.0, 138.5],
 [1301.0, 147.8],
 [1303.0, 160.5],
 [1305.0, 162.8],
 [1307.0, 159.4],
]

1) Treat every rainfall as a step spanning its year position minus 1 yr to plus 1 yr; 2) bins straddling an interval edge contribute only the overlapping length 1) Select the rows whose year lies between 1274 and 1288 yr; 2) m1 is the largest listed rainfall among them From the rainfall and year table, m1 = 167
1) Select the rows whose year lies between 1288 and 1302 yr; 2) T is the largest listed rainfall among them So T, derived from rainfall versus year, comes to 149.1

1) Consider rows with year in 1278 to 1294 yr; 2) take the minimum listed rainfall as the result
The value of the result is 129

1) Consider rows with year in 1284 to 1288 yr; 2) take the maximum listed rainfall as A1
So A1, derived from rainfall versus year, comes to 139.8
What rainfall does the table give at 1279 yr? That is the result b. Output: 138.1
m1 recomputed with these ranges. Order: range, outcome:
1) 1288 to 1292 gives 132.7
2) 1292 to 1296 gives 134.4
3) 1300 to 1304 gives 160.5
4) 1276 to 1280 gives 142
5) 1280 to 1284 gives 135.6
